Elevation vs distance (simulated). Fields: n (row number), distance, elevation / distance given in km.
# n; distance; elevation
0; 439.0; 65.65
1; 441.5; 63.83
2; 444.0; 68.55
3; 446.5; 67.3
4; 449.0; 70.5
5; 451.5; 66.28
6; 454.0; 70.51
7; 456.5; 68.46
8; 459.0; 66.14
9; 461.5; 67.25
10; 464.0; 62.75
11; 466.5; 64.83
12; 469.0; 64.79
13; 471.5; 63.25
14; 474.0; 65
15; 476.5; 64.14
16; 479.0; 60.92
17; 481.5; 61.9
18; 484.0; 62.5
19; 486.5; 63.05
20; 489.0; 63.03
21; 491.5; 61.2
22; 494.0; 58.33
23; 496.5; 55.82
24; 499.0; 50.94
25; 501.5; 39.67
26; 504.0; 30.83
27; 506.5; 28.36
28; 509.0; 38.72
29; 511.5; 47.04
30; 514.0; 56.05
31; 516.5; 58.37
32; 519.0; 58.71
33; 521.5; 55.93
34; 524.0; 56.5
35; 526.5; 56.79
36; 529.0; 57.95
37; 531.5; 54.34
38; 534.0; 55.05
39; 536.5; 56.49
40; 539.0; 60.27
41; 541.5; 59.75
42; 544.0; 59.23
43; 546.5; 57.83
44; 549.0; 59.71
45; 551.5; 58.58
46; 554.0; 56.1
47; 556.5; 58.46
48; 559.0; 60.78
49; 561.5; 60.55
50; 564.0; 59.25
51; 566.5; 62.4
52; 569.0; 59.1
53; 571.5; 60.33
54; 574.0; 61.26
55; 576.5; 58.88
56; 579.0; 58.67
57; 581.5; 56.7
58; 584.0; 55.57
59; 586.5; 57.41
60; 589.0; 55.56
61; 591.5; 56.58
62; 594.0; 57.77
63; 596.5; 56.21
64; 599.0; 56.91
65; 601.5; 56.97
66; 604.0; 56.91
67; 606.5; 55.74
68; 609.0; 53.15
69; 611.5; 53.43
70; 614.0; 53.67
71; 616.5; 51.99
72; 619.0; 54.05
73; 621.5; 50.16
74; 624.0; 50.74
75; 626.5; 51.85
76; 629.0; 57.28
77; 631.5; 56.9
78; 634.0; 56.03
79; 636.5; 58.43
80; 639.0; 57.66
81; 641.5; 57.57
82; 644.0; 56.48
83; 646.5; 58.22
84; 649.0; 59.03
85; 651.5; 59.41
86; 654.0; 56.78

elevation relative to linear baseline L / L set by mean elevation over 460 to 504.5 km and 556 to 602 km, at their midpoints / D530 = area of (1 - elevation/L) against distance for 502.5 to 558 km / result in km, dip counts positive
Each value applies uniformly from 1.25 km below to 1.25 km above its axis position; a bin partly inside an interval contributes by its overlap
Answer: 4.94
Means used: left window 59.4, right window 58.4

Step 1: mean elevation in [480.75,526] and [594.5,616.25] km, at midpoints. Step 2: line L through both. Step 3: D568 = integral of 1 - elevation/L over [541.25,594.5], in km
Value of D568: -4.3 km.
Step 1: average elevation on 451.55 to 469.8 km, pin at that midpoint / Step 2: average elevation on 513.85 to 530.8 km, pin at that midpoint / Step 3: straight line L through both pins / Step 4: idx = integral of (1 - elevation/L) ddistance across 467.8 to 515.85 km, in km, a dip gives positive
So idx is 5.8 km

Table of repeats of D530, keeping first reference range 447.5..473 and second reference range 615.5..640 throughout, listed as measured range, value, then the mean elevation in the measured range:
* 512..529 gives 1.5 km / 56.7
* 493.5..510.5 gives 5.6 km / 42.6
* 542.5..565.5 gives 0.3 km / 59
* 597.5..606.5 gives -0.1 km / 56.7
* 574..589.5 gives 0.1 km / 57.5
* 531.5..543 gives 0.6 km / 57.5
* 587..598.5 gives 0.1 km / 56.6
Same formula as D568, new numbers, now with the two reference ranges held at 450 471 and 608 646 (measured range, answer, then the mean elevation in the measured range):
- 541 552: 0.2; 59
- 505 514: 3.2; 40.3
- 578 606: 0.2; 56.8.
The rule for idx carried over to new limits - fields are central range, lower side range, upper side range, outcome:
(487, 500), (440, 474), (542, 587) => 1.14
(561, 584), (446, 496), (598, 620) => -0.85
